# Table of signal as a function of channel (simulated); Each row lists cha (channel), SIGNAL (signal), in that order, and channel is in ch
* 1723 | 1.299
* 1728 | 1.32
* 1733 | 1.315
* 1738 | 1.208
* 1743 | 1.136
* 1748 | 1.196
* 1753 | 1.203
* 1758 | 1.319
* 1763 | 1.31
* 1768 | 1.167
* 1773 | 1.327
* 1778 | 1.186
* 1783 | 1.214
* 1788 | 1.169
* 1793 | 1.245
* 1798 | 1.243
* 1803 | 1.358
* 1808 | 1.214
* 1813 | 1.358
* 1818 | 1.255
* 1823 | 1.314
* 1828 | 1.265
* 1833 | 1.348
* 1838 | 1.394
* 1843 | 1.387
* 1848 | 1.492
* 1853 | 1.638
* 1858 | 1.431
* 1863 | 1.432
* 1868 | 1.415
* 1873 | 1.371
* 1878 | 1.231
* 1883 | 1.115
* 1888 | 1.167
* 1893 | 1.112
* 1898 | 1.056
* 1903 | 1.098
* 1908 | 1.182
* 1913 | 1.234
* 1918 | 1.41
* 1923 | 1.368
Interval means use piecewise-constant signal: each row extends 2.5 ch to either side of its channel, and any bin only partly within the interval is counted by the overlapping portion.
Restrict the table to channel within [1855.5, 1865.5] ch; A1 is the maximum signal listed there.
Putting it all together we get 1.432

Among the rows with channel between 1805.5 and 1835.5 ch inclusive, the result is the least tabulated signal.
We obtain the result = 1.214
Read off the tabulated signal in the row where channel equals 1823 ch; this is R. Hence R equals 1.314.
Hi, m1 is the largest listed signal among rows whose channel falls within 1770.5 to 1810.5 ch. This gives 1.358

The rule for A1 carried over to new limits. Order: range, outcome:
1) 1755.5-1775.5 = 1.327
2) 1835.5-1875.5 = 1.638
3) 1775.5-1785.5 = 1.214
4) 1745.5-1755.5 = 1.203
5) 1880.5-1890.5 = 1.167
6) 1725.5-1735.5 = 1.32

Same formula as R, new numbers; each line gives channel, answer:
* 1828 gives 1.265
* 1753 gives 1.203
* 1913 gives 1.234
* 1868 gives 1.415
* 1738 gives 1.208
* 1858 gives 1.431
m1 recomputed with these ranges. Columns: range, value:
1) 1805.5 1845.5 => 1.394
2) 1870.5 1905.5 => 1.371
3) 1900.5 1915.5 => 1.234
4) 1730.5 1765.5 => 1.319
